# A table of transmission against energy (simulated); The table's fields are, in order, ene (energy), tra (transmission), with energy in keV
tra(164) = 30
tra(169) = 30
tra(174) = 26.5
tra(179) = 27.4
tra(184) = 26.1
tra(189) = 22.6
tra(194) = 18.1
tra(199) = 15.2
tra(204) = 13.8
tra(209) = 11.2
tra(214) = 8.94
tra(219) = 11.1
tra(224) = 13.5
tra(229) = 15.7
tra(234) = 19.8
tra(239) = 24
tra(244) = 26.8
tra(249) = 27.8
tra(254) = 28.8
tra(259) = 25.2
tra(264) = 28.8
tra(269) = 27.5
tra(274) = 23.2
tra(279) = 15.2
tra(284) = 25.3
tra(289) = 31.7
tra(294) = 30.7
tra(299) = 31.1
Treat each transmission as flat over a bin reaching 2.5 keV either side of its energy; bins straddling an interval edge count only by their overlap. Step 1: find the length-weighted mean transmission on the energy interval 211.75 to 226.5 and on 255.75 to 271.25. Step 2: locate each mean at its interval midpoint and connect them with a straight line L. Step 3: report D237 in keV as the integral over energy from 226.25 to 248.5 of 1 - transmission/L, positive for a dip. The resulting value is -5.0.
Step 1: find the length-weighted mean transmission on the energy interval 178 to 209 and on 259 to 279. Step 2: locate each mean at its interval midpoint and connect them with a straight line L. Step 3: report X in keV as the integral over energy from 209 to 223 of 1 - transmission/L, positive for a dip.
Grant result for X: 7.0 keV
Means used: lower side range 19.4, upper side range 24.9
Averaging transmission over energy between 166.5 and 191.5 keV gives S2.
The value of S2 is 26.5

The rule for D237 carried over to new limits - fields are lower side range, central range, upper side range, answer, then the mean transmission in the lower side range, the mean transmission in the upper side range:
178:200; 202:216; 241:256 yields 7.3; 22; 27.6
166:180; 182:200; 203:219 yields -0.6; 28.1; 11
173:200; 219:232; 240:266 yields 5.8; 22.9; 27.3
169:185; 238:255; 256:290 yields -0.9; 27.2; 25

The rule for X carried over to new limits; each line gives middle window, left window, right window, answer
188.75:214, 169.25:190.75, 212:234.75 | 6.7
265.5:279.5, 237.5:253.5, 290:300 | 2.7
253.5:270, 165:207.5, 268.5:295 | -1.9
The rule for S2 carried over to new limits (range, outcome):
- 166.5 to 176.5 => 28.2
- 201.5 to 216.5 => 11.3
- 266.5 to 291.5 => 24.6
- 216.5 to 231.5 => 13.4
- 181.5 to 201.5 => 20.5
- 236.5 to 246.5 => 25.4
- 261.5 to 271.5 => 28.1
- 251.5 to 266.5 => 27.6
